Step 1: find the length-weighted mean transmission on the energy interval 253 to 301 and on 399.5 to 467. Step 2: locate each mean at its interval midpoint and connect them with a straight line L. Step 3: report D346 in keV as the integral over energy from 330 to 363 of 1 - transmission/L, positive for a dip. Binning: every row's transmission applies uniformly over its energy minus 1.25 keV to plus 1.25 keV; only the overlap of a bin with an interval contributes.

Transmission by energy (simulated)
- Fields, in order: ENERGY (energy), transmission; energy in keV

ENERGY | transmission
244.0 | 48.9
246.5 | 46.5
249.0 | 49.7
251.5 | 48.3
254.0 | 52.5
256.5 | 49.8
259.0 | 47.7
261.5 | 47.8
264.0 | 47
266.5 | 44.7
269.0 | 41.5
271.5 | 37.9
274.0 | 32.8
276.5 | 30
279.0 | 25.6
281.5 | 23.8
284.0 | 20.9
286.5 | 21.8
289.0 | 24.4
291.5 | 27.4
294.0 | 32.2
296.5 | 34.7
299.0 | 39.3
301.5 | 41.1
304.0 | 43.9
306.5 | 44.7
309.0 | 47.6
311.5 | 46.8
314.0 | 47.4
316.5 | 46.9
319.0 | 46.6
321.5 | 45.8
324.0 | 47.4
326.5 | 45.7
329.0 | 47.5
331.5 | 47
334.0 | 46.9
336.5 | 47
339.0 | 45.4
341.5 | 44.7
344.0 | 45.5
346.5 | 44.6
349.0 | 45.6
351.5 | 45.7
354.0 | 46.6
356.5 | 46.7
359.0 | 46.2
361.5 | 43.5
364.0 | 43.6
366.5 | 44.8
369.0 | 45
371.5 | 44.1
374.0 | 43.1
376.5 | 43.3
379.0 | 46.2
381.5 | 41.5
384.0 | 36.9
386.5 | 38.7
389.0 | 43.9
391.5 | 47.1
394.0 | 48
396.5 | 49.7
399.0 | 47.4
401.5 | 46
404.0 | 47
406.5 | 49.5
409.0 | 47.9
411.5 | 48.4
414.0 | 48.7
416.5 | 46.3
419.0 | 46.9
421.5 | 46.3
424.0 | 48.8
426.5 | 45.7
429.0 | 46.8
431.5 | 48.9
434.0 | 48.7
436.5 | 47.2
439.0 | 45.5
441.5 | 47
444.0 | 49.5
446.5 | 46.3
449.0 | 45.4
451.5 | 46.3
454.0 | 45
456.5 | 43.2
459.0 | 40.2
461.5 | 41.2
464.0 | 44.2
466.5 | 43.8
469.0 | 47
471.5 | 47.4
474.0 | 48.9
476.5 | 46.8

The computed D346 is -4.3 keV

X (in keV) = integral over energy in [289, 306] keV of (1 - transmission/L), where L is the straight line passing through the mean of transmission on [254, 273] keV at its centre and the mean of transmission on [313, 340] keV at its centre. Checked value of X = 3.78 keV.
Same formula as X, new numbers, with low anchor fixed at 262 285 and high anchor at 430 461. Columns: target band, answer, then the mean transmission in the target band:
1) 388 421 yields -3.2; 47.4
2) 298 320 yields -4.9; 45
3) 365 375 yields -0.8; 44.3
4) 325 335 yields -2.2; 46.8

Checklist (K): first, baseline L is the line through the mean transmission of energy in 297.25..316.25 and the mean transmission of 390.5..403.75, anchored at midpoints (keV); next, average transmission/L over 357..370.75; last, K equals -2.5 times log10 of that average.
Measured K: 0.04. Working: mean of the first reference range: 44.3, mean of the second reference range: 47.6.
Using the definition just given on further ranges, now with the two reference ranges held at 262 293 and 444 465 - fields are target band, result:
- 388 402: -0.174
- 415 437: -0.121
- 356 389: -0.127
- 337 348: -0.234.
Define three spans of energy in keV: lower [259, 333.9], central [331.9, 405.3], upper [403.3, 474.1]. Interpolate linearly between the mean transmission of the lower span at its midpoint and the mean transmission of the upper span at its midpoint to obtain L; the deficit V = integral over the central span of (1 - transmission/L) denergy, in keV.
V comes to -3.7 keV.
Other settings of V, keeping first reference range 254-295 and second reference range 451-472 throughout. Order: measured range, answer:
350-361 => -2.0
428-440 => -1.3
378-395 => -1.1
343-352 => -1.5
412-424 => -1.5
